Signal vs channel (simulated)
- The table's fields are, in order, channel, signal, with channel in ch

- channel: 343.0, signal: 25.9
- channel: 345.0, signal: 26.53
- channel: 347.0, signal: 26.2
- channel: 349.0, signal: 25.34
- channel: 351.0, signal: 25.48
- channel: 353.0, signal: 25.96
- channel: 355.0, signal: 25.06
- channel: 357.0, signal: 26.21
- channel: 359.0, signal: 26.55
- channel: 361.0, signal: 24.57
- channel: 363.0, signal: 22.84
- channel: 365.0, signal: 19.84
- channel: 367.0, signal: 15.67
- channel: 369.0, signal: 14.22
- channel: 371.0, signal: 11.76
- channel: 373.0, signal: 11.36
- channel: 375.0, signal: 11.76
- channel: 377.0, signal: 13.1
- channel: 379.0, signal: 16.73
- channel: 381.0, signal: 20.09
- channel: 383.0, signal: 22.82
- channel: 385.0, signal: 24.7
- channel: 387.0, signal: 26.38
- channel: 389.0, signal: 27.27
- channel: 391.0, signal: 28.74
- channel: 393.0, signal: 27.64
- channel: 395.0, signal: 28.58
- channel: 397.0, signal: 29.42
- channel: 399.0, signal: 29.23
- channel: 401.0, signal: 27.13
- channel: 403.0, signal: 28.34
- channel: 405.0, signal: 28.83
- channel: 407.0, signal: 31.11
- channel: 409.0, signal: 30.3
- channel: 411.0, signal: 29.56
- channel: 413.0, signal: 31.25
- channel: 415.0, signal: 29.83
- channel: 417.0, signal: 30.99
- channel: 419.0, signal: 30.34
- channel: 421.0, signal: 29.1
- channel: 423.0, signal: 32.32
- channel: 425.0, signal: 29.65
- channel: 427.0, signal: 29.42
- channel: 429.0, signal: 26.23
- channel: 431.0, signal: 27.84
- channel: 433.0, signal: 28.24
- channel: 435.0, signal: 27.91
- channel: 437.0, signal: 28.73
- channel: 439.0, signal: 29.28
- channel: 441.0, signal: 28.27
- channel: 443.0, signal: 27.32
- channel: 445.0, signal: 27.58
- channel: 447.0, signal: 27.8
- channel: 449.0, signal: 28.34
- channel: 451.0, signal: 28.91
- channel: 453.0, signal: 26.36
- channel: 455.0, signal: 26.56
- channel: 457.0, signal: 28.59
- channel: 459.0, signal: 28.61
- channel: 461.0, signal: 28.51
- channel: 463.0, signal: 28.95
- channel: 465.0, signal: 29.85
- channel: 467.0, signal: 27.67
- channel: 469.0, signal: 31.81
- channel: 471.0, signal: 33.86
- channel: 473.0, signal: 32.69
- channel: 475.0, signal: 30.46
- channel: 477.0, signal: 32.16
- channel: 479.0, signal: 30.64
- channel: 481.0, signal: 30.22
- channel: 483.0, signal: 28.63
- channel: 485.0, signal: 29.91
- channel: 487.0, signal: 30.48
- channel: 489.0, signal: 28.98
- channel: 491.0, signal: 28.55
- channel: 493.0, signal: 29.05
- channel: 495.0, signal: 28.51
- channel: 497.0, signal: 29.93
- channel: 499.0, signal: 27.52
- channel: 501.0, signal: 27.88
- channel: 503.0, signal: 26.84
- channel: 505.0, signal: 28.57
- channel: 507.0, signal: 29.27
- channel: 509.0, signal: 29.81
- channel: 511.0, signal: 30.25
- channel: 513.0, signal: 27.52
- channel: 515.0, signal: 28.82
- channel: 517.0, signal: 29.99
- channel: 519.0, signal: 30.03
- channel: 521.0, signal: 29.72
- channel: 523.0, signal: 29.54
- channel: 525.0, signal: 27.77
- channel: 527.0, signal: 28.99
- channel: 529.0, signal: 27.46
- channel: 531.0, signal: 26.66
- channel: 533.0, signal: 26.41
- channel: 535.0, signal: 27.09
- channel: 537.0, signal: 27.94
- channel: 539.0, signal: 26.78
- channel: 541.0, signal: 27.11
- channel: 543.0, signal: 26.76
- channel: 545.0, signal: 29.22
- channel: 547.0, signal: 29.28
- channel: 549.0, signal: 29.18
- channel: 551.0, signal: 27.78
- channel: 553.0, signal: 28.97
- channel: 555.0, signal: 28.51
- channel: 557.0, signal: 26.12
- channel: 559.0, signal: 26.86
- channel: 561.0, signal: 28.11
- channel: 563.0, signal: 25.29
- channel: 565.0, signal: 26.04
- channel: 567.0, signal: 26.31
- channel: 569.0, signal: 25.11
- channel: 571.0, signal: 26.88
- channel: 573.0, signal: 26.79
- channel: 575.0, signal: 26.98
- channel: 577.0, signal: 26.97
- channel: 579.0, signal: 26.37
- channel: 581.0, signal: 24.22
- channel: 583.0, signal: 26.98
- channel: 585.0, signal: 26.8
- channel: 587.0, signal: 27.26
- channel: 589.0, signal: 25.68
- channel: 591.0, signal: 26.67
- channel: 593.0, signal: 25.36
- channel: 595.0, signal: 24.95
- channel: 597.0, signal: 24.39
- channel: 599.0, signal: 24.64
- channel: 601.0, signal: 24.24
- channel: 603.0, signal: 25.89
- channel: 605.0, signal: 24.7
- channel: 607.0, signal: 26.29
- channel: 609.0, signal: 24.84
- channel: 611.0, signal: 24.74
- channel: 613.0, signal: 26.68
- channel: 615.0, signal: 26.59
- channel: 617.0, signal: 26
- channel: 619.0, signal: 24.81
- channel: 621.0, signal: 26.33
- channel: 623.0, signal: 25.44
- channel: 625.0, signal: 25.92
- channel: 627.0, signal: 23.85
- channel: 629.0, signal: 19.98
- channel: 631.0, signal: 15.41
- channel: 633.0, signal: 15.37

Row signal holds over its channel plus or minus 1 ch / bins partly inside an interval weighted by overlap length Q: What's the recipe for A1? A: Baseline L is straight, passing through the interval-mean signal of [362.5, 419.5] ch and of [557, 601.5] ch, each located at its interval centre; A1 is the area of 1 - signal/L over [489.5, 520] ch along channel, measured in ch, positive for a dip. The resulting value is -4.3 ch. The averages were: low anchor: 24.1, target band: 28.8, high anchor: 26.1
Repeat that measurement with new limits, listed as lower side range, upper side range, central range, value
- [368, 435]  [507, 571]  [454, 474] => -2.3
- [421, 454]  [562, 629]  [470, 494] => -2.5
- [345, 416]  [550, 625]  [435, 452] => -2.4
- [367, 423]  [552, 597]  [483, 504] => -2.5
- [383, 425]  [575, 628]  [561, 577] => -0.1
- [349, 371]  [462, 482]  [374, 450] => -2.5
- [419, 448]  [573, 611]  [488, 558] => -3.6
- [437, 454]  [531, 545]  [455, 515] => -3.9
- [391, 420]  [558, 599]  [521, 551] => -1.1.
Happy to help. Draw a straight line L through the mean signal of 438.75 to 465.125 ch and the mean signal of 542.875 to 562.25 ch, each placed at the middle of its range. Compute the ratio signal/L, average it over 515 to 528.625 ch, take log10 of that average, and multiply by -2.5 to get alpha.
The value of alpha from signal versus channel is -0.04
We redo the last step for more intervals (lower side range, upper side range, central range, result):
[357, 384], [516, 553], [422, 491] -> -0.24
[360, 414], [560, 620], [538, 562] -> -0.10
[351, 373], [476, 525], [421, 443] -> -0.14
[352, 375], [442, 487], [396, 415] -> -0.23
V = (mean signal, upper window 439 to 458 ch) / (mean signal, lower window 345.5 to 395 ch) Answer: 1.27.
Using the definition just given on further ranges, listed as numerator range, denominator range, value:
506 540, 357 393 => 1.40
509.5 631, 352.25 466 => 1.02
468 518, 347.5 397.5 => 1.35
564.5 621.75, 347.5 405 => 1.13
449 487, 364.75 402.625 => 1.38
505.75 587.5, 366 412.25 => 1.19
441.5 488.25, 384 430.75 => 1.01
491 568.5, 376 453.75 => 1.02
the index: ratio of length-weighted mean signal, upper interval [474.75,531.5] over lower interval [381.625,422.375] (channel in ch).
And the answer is 1.0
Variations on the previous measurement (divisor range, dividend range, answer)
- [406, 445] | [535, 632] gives 0.89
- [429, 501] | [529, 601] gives 0.92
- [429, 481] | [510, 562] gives 0.97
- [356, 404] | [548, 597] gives 1.19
